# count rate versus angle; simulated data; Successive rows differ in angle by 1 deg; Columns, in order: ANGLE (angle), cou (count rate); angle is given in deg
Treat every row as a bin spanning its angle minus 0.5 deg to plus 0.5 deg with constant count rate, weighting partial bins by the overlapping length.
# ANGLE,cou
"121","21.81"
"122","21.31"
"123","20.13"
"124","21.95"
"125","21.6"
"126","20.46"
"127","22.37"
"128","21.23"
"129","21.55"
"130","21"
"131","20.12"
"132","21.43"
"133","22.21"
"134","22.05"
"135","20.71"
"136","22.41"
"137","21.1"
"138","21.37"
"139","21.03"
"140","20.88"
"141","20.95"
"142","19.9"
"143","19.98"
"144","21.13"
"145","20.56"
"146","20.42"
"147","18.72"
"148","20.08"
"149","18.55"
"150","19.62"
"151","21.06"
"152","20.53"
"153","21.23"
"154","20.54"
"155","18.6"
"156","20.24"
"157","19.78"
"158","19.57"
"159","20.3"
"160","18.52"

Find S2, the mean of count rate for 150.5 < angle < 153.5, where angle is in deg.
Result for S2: 20.9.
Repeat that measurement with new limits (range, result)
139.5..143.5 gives 20.4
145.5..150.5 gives 19.5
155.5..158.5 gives 19.9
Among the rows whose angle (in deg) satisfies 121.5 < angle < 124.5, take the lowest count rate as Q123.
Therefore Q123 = 20.13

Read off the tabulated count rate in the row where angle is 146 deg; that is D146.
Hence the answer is 20.42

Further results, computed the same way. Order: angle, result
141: 20.95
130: 21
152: 20.53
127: 22.37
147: 18.72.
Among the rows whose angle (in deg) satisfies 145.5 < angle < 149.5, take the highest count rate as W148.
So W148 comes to 20.42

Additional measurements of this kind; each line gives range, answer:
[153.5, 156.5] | 20.54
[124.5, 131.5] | 22.37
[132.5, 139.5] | 22.41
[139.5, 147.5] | 21.13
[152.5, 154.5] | 21.23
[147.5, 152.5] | 21.06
